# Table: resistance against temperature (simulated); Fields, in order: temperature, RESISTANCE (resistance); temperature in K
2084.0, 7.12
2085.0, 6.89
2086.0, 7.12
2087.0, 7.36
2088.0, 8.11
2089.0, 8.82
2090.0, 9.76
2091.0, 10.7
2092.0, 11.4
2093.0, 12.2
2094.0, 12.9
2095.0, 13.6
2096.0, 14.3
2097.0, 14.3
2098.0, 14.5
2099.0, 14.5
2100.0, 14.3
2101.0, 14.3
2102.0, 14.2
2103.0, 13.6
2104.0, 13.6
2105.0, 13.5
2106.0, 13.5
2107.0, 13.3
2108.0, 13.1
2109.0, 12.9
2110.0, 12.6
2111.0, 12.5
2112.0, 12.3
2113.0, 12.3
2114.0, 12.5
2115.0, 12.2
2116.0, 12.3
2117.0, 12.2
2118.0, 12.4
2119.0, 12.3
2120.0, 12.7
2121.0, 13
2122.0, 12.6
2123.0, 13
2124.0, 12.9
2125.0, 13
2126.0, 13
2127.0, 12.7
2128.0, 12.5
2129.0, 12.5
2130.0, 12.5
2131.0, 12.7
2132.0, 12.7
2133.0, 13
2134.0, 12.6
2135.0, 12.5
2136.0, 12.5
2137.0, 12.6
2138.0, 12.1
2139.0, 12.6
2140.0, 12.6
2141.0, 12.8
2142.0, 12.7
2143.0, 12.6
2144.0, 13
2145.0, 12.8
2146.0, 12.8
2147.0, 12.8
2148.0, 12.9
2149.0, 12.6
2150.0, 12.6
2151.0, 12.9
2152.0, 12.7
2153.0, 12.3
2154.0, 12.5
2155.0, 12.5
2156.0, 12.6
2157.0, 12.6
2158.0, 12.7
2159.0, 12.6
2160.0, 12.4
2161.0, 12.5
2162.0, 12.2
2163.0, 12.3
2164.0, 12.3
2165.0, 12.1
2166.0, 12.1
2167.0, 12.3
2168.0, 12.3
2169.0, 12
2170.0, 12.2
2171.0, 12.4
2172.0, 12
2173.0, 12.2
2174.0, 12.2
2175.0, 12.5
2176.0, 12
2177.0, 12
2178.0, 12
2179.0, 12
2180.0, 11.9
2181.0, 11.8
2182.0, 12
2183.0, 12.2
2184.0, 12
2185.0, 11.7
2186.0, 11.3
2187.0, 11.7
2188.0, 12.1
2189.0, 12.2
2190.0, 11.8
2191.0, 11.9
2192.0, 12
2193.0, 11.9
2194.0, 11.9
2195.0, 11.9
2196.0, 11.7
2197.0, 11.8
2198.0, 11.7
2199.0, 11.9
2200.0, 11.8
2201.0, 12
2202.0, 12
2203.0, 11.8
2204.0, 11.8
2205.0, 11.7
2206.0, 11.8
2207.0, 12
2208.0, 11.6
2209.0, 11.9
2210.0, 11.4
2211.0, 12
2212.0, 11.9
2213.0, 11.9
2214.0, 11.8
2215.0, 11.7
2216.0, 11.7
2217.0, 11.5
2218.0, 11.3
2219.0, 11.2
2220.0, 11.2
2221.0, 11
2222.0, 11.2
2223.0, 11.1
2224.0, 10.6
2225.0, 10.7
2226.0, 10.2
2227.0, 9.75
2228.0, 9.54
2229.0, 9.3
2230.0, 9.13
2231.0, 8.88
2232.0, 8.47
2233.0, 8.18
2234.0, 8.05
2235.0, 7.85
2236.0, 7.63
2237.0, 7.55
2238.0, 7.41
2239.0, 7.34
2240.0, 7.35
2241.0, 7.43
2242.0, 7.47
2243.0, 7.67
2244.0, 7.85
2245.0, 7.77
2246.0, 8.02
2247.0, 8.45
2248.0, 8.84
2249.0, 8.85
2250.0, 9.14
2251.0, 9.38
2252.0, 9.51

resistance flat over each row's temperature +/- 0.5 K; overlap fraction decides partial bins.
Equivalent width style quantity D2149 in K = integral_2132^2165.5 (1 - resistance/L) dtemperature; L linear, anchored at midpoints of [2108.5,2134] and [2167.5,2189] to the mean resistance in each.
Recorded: -0.7 K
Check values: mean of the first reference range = 12.6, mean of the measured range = 12.6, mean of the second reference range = 12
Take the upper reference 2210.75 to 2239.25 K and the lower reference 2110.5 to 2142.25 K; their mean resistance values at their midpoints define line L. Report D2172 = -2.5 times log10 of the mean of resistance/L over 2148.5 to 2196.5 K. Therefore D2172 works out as -0.07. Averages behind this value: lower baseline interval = 12.6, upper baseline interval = 10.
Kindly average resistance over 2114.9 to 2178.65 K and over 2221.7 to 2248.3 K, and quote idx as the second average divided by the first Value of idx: 0.69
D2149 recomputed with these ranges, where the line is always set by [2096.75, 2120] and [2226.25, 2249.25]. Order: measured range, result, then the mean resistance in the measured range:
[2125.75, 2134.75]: -0.3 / 12.7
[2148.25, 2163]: -1.5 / 12.5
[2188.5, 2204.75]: -3.5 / 11.9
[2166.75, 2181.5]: -2.0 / 12.1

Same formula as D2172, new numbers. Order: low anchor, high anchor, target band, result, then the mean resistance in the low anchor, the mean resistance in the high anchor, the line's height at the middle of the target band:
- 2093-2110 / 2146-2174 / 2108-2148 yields 0.04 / 13.7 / 12.4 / 13.1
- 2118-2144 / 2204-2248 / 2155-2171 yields -0.06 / 12.7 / 9.84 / 11.7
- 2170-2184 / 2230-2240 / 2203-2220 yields -0.21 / 12.1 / 7.96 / 9.63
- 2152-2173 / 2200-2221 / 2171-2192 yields 0.01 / 12.4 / 11.7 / 12.1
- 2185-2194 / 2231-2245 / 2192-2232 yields -0.14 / 11.9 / 7.76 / 9.95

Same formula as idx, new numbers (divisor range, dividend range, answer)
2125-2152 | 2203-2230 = 0.88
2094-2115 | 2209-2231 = 0.81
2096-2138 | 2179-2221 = 0.91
